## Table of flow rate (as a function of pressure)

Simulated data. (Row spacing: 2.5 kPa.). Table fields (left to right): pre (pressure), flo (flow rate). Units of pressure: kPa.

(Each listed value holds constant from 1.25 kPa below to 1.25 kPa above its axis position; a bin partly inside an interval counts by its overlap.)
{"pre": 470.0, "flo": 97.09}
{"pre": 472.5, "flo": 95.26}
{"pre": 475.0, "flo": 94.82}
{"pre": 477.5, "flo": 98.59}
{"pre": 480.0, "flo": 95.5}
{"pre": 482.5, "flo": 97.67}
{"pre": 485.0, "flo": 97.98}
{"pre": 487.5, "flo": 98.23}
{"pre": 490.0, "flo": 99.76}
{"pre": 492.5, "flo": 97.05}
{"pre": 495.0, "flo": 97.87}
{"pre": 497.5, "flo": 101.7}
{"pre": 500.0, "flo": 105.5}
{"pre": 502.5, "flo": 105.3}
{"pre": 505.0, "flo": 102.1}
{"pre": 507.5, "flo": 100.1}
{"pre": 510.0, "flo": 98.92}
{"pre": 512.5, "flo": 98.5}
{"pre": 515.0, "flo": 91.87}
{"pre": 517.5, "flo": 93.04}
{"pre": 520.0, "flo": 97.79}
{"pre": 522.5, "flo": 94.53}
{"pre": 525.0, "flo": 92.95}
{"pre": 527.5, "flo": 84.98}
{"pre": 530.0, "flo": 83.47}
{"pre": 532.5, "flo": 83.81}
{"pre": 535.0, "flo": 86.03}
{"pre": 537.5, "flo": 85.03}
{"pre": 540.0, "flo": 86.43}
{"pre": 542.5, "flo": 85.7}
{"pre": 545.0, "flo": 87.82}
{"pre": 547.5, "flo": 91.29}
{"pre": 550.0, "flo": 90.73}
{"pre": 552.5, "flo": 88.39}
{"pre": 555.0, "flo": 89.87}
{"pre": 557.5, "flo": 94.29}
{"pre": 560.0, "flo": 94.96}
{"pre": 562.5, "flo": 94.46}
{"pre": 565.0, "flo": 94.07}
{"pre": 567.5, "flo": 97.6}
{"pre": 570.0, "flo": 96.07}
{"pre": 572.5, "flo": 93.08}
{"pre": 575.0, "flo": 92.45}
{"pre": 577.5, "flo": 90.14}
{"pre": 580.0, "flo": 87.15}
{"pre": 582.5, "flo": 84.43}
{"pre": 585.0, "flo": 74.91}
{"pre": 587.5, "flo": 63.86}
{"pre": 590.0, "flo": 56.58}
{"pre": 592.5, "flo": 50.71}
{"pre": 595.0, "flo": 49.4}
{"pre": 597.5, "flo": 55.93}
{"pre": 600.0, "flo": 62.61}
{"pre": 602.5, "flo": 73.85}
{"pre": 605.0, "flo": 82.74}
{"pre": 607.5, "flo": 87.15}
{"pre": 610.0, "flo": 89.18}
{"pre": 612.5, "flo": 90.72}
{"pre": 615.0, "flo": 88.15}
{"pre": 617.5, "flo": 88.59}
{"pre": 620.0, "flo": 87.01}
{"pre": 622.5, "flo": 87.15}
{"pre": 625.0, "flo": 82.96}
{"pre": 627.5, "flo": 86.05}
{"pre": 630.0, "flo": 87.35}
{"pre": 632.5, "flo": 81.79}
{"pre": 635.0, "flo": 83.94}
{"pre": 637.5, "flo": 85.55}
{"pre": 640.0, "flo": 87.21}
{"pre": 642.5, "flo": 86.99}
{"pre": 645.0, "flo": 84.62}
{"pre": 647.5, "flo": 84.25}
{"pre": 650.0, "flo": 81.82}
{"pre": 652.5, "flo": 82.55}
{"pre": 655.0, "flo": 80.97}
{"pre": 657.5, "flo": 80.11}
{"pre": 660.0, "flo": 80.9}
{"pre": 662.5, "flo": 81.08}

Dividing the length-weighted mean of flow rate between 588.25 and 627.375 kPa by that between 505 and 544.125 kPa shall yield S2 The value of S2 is 0.83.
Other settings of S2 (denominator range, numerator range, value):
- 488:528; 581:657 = 0.81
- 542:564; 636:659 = 0.92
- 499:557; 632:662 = 0.90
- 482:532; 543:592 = 0.90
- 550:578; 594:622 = 0.84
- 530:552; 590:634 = 0.89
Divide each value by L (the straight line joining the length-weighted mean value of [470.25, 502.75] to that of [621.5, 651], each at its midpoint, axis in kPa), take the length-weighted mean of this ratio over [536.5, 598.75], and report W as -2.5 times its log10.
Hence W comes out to 0.10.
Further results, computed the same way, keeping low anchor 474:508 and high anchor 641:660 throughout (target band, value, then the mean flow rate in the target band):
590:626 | 0.15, 76.1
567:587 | 0.03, 88.2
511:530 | 0.04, 92.8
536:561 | 0.05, 89.4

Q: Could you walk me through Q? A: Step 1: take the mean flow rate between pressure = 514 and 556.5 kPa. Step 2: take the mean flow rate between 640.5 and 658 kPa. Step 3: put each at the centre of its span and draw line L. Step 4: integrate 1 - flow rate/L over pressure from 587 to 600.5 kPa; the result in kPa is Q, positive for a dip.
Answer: 4.8 kPa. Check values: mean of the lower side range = 89.1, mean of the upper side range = 83.3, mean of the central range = 55.8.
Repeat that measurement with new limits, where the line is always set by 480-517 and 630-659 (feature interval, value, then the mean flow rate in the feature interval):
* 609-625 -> -0.25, 88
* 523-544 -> 2.01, 86.4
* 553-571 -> -0.34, 94.2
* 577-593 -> 3.09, 72.7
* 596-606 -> 2.31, 67.9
